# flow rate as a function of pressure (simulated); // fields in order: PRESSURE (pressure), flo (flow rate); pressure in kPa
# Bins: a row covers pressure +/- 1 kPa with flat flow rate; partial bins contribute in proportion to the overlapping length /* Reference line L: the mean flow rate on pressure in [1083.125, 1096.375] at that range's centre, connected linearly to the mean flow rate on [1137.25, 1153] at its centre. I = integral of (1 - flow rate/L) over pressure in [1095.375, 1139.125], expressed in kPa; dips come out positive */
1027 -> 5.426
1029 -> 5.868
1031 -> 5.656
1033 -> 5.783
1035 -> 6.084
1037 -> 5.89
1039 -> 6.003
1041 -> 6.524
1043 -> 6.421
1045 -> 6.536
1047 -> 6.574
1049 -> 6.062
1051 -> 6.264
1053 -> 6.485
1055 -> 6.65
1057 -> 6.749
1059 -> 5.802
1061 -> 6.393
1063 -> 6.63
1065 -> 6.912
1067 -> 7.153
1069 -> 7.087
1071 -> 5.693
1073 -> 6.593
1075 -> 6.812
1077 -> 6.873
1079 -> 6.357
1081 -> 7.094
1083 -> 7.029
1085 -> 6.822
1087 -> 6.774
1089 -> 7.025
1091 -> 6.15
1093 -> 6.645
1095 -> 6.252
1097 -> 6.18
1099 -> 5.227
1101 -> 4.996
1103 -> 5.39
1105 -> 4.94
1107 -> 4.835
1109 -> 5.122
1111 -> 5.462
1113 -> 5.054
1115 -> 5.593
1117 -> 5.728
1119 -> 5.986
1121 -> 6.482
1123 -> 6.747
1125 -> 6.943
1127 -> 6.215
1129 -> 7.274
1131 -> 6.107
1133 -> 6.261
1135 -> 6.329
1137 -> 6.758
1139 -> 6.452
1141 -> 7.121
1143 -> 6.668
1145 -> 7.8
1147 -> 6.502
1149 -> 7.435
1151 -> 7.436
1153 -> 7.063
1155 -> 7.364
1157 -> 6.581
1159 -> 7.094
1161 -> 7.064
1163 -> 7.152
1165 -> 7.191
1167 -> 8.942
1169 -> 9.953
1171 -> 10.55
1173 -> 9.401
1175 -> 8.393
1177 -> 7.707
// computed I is 6.0 kPa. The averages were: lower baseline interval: 6.63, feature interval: 5.91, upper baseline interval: 7.05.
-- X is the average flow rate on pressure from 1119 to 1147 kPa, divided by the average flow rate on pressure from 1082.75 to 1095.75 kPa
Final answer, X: 1.0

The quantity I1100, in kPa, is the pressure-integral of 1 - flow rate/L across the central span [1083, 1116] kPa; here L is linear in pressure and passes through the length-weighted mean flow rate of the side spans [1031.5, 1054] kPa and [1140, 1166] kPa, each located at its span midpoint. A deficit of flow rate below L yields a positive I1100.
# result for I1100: 4.2 kPa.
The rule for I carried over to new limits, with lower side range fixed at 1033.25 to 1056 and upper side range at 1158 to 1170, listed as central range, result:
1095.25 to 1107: 2.8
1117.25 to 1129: 1.4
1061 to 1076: -0.1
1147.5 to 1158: 0.8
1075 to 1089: -0.1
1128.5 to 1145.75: 1.9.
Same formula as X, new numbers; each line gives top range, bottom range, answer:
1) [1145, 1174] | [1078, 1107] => 1.27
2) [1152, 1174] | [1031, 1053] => 1.30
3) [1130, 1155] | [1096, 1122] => 1.25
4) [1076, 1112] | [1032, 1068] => 0.95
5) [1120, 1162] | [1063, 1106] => 1.07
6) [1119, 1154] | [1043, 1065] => 1.05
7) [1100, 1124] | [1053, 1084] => 0.83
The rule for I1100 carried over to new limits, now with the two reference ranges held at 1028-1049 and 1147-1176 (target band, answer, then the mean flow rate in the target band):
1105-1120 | 3.8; 5.37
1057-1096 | 0.2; 6.64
